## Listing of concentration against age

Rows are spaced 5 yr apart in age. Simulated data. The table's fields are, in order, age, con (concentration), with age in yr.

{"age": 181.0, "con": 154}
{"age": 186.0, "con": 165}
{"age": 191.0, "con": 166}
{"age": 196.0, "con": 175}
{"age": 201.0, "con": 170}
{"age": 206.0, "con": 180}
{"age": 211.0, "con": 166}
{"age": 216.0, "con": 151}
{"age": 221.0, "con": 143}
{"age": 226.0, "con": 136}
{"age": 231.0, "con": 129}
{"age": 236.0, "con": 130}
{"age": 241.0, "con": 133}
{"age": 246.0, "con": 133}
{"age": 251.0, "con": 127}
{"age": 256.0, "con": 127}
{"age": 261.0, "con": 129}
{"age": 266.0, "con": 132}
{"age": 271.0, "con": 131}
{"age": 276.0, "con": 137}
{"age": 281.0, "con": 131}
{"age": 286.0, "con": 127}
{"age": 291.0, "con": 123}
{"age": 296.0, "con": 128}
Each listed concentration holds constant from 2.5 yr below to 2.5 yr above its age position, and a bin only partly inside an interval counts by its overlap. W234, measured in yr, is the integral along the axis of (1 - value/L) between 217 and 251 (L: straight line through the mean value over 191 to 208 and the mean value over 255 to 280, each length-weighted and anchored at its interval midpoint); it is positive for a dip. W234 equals 4.0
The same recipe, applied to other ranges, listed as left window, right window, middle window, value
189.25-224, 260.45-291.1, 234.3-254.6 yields 2.1 yr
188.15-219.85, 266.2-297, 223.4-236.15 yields 1.8 yr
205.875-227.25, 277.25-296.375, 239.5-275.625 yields 2.0 yr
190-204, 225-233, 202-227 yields -1.2 yr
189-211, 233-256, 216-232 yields 1.1 yr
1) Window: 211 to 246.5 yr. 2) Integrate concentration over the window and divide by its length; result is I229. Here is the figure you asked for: 139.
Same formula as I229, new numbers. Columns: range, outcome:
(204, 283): 138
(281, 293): 126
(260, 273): 131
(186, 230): 160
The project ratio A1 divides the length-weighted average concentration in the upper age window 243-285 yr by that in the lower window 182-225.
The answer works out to 0.80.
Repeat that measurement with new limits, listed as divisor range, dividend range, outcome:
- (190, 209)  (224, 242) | 0.76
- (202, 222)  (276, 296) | 0.79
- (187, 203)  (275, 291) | 0.76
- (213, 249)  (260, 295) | 0.95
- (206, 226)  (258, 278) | 0.85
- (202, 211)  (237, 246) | 0.76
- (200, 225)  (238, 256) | 0.82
